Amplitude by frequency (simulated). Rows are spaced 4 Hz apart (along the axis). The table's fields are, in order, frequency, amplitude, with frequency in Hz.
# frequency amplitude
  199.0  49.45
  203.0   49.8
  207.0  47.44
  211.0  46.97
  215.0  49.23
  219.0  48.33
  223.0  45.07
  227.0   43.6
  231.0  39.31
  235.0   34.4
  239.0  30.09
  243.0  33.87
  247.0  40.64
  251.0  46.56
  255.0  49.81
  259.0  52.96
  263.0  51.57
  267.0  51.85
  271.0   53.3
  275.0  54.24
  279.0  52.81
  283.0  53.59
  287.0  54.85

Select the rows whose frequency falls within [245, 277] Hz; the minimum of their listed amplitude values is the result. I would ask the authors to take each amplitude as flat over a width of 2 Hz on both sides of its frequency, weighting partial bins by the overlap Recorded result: 40.64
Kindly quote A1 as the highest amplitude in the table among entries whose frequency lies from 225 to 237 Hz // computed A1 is 43.6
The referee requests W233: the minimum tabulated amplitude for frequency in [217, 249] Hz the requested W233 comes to 30.09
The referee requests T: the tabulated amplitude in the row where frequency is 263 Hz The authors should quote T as 51.57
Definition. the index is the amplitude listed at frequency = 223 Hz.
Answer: 45.07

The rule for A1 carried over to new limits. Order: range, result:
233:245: 34.4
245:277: 54.24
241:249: 40.64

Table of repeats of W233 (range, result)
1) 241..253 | 33.87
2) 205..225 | 45.07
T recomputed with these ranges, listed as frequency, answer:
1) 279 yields 52.81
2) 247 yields 40.64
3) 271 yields 53.3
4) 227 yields 43.6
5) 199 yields 49.45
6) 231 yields 39.31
